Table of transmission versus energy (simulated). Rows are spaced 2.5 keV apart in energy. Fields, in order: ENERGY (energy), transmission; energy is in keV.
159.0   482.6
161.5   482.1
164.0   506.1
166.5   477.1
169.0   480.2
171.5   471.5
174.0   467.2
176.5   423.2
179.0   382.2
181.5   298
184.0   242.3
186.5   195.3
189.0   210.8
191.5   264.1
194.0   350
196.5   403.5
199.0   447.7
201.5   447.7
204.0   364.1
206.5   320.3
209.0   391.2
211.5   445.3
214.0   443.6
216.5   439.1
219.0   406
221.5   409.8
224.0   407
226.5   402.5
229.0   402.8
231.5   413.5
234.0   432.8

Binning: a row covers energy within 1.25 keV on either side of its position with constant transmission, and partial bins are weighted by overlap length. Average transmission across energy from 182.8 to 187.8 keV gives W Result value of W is 218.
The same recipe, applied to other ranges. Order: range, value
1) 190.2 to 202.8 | 382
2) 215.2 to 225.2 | 416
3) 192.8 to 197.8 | 378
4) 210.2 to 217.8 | 442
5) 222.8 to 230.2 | 404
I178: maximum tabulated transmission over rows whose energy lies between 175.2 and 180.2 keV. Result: 423.2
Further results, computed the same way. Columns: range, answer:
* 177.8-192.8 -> 382.2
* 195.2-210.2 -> 447.7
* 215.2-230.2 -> 439.1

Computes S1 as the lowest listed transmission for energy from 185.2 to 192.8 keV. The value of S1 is 195.3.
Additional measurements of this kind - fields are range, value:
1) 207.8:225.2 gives 391.2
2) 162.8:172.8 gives 471.5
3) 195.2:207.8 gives 320.3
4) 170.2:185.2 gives 242.3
